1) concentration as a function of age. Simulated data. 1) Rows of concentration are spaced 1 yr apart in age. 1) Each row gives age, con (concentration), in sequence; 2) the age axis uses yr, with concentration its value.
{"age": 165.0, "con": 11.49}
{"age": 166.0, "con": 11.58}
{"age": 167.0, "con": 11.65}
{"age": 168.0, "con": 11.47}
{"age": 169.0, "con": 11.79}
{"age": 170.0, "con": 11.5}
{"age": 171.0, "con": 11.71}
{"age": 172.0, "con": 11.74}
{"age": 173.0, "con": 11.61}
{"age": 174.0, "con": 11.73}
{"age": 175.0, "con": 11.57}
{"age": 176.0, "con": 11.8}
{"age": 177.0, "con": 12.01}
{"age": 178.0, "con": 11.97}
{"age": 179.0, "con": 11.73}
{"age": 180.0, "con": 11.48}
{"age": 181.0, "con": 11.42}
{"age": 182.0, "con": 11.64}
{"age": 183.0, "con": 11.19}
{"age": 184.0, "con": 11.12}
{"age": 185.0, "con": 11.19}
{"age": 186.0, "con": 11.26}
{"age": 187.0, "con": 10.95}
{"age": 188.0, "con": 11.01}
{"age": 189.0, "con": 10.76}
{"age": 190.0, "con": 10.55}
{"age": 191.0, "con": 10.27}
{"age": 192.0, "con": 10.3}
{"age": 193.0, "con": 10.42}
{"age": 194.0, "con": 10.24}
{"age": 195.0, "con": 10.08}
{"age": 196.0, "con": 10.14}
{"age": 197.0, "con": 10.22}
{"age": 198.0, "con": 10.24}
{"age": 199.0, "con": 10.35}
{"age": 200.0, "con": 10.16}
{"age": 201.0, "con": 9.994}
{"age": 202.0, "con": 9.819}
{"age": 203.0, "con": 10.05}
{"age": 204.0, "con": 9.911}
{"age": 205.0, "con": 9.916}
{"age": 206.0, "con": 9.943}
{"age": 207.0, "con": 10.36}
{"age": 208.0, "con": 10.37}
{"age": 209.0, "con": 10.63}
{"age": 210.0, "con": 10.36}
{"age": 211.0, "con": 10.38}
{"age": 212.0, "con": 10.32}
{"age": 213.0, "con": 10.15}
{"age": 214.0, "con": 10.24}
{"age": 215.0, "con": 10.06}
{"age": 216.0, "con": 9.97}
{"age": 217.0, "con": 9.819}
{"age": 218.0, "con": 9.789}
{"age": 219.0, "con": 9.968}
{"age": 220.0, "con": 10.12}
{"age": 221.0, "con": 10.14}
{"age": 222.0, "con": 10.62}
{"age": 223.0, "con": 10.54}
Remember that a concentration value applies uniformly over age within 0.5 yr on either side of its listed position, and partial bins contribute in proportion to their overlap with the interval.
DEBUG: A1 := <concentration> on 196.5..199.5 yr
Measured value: 10.3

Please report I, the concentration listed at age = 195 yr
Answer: 10.08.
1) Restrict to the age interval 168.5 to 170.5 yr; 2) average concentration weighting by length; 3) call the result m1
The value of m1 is 11.6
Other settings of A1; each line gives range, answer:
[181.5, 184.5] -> 11.3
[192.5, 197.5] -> 10.2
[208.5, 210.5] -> 10.5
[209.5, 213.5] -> 10.3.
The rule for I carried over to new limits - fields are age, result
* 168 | 11.47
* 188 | 11.01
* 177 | 12.01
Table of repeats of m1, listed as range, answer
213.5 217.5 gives 10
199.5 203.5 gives 10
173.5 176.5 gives 11.7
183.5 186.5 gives 11.2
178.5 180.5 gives 11.6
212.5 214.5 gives 10.2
